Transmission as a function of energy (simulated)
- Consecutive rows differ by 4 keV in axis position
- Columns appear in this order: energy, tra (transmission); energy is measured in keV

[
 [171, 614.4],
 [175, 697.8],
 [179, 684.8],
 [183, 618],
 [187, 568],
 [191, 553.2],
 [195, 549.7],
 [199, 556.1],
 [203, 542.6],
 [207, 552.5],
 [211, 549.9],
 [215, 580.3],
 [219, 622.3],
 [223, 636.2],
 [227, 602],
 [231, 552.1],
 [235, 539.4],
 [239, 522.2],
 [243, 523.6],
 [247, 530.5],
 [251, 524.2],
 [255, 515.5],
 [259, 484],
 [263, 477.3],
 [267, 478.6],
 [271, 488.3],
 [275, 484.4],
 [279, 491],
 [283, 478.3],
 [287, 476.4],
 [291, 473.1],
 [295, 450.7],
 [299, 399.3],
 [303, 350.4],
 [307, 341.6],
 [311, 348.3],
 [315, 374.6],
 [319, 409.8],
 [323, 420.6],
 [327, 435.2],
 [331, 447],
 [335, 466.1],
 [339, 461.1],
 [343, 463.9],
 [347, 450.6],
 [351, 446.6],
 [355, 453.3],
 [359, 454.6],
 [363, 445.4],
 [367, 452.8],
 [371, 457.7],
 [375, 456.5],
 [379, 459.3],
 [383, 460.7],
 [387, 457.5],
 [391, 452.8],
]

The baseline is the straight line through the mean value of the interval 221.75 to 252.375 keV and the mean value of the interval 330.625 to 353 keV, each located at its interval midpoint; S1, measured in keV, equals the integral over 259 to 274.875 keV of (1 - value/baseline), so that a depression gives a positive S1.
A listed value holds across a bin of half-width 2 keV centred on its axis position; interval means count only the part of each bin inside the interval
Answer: 1.30 keV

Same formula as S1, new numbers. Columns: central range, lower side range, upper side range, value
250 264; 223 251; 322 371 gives 0.8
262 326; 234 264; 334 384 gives 7.6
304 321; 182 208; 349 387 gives 4.2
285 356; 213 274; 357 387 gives 9.0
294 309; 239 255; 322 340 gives 2.9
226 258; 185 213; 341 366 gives -0.6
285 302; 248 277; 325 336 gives 1.1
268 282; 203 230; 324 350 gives 0.9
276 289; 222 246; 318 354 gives 0.6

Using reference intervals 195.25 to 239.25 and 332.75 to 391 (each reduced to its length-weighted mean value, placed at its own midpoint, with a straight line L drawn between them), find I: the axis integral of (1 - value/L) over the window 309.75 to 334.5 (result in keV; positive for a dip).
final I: 3.83 keV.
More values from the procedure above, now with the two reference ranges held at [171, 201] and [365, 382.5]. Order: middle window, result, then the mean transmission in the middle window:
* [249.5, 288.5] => 3.60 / 490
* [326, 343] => 1.15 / 455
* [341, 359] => 0.83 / 454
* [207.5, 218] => 0.27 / 569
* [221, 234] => -0.46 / 592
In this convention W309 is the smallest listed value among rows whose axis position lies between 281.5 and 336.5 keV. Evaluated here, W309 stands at 341.6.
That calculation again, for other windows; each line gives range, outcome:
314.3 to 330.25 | 374.6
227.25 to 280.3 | 477.3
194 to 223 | 542.6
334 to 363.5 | 445.4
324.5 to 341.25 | 435.2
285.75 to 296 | 450.7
